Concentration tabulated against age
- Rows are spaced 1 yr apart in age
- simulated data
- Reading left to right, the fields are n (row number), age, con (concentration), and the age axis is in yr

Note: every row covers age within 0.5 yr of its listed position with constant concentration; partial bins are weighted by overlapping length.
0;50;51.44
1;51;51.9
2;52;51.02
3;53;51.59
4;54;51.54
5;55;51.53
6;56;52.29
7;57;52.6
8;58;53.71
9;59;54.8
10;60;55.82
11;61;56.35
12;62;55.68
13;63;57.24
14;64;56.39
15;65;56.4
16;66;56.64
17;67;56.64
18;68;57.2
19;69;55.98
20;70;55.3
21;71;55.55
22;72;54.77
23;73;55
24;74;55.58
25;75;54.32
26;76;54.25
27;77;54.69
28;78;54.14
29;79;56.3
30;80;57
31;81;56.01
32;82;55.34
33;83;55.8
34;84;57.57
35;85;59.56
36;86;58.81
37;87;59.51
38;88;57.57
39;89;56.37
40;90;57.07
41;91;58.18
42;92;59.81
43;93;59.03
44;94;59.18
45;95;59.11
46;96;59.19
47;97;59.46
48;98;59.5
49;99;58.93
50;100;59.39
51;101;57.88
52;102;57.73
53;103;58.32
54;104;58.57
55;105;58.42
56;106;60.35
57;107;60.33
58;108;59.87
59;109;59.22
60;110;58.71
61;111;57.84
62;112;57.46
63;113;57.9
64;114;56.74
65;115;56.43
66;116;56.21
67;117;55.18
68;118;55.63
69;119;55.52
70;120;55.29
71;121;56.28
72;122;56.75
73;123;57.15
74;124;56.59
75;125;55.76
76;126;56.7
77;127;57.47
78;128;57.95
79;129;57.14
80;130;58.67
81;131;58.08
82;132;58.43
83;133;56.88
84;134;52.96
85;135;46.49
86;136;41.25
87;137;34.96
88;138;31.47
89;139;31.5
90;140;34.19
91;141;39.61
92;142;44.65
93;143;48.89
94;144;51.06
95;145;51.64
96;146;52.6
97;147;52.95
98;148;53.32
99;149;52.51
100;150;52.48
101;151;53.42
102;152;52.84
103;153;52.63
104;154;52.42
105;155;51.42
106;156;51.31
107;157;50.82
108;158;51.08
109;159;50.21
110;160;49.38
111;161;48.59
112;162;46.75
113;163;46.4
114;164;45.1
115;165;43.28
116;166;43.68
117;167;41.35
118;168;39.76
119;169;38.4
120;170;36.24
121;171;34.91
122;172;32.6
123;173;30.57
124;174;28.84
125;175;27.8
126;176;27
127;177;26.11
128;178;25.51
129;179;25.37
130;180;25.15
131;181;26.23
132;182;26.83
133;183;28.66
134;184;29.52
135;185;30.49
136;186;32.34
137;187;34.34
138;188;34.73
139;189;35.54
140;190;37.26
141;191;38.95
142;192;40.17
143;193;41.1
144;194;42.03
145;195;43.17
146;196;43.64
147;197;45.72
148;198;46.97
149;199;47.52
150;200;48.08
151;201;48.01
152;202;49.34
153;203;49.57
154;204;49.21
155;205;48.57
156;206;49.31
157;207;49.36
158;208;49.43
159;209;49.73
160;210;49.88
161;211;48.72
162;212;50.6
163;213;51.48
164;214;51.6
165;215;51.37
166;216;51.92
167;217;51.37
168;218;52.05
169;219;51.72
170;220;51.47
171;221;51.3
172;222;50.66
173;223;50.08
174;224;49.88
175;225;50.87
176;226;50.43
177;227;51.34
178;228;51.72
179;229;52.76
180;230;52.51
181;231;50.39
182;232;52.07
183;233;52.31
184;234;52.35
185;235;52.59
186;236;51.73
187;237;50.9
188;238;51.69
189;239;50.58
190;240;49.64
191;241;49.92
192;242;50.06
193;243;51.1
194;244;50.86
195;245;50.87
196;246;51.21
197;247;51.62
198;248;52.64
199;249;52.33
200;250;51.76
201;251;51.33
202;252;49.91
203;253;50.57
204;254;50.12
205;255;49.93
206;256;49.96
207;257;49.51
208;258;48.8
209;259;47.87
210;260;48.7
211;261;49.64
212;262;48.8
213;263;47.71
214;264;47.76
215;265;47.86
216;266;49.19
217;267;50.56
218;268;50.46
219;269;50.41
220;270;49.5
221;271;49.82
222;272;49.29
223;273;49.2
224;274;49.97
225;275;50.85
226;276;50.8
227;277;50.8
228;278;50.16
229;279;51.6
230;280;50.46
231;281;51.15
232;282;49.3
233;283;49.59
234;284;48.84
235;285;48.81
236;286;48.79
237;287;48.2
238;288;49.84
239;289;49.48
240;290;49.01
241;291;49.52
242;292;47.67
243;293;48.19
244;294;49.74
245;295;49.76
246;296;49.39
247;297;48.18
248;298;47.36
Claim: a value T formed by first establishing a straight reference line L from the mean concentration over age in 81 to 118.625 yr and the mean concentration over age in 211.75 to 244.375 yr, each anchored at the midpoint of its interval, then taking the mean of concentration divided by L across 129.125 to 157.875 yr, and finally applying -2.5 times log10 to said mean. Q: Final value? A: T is 0.14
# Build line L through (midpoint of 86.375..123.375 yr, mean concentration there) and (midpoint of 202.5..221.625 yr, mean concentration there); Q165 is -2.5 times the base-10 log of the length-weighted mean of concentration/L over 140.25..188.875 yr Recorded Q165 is 0.30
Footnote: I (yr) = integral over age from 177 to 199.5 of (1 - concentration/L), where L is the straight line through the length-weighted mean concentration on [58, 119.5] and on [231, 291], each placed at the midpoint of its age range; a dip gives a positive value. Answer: 7.5 yr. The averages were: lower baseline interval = 57.2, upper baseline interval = 50.2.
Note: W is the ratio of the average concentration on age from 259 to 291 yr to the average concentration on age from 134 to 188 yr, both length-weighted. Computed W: 1.22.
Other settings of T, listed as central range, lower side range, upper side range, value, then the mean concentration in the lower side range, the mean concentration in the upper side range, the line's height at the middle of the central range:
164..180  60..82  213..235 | 0.50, 55.8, 51.5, 52.9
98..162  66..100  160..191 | -0.17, 57.1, 34.6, 45.7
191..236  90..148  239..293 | 0.05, 54.5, 49.9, 51.5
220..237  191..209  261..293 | -0.08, 46.4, 49.5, 47.6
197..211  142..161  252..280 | 0.04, 51.5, 49.6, 50.6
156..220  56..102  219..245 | 0.25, 56.8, 51.2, 52.8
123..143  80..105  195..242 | 0.13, 58.2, 50.2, 55.6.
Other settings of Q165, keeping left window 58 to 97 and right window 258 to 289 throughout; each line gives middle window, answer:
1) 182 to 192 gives 0.49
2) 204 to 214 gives 0.05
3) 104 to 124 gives -0.04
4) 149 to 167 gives 0.09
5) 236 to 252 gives -0.01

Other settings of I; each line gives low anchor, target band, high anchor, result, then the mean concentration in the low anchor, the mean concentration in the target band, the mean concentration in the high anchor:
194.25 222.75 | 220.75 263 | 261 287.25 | -1.1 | 49.3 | 50.8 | 49.6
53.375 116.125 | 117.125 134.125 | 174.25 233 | -1.4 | 56.9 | 56.7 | 43.6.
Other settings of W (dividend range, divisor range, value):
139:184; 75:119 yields 0.72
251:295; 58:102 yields 0.87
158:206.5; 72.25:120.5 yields 0.68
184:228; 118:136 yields 0.83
